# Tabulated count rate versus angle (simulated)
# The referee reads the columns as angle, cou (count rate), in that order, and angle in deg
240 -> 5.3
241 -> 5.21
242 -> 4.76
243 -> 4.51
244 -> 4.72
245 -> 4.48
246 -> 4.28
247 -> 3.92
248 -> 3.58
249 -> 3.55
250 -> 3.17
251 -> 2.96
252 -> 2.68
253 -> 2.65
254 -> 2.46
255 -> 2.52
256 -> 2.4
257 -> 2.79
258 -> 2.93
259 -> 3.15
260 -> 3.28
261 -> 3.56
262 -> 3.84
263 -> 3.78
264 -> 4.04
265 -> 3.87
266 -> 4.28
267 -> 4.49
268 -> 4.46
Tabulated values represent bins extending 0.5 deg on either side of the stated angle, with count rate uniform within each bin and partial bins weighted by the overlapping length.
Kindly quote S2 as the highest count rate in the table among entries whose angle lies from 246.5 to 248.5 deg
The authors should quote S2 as 3.92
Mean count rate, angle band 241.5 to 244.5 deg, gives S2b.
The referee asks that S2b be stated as 4.66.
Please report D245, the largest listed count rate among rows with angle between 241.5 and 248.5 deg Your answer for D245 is 4.76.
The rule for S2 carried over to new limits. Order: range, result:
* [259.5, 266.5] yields 4.28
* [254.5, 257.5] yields 2.79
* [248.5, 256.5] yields 3.55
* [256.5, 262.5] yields 3.84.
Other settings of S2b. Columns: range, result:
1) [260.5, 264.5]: 3.8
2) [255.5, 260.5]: 2.91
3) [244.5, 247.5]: 4.23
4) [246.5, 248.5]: 3.75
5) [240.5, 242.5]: 4.98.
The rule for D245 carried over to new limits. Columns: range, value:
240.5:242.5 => 5.21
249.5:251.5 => 3.17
